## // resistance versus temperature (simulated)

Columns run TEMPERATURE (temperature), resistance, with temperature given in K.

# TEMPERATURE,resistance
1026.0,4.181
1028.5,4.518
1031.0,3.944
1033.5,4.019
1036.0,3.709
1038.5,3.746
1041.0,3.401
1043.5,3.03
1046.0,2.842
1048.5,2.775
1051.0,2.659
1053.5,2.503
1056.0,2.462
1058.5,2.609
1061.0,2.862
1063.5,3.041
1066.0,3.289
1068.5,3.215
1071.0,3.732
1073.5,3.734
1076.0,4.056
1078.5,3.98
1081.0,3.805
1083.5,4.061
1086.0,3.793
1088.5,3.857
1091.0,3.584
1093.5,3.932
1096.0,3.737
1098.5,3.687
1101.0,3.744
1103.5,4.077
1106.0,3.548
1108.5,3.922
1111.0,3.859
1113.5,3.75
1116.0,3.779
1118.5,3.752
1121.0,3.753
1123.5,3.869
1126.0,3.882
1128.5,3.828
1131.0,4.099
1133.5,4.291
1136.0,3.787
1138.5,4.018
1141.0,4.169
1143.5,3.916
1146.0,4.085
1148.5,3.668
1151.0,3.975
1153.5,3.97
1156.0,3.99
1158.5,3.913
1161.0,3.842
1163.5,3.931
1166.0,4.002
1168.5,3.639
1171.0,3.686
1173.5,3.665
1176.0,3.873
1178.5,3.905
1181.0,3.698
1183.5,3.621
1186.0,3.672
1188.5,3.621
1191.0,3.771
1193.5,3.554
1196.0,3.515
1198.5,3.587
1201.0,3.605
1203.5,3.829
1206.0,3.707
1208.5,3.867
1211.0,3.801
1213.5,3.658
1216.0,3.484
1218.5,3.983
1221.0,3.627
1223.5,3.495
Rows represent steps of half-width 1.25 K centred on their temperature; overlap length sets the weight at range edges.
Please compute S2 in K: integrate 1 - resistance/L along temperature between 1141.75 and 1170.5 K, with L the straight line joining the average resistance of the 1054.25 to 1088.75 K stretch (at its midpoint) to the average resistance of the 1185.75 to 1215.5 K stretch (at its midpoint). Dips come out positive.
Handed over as -2.45 K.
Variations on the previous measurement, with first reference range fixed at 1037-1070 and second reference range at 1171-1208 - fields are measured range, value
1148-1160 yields -1.4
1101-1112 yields -2.0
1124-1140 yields -2.8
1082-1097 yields -3.2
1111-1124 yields -1.9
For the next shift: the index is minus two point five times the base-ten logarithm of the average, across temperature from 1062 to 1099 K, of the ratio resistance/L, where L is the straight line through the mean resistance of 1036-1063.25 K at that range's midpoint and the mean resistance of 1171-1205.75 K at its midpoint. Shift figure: -0.19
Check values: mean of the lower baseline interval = 2.93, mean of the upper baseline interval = 3.69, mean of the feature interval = 3.69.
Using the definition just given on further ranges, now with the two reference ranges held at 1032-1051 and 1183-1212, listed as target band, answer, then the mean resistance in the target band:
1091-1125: -0.10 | 3.79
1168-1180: -0.04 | 3.76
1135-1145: -0.12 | 3.98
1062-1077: -0.03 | 3.49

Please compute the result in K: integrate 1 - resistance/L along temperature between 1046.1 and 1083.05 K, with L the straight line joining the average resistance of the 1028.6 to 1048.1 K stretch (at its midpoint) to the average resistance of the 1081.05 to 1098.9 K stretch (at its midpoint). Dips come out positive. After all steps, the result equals 4.9 K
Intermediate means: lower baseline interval 3.55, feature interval 3.2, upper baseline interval 3.81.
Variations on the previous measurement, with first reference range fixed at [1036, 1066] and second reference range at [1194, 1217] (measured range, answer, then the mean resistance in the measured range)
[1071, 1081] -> -2.7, 3.88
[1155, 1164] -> -1.2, 3.92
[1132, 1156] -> -4.3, 3.99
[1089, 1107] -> -3.4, 3.77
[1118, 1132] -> -2.4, 3.87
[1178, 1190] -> -0.4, 3.69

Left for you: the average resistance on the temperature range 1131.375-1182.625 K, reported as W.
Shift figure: 3.9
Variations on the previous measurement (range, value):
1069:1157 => 3.87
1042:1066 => 2.79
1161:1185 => 3.78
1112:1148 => 3.92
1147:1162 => 3.9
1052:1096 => 3.45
